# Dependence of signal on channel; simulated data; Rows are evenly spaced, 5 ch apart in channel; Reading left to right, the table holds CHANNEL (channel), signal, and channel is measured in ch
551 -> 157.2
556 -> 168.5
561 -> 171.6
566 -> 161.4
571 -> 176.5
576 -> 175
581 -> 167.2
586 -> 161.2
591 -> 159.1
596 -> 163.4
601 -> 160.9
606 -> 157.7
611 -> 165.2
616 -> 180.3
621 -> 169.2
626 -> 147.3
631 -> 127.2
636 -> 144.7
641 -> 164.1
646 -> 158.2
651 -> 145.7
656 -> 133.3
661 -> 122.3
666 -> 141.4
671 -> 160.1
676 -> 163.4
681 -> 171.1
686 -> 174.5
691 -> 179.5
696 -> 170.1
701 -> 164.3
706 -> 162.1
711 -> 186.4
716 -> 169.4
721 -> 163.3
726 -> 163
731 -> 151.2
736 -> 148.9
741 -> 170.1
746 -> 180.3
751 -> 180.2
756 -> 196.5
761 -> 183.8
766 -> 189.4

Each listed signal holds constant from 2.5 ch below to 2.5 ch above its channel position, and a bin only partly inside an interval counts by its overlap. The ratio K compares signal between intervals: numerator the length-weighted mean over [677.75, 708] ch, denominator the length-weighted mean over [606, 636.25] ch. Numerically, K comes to 1.09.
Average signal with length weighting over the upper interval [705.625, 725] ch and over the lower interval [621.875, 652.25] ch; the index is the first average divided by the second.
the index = 1.14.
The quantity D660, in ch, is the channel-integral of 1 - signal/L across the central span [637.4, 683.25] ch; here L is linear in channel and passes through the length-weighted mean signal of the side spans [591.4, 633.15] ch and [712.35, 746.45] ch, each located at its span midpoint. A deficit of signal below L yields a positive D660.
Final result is 2.9 ch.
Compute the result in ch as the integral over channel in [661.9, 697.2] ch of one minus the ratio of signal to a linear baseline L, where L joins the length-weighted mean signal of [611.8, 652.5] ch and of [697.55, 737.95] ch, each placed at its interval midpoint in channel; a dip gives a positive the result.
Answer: -0.8 ch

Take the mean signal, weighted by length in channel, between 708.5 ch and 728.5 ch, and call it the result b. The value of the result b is 171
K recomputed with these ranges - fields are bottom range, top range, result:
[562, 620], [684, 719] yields 1.03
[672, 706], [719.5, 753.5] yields 0.98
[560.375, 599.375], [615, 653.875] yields 0.92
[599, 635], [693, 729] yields 1.07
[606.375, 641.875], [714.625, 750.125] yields 1.05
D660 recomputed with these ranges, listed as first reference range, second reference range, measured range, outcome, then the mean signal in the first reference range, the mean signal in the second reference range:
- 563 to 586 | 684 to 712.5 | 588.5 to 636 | 3.32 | 169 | 172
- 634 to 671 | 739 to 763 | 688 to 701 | -0.94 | 145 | 182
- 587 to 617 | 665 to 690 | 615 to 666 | 4.98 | 163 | 164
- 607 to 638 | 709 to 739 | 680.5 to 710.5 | -1.86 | 156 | 163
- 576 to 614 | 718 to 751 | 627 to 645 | 1.86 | 163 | 164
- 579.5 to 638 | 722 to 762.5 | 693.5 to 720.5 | -0.34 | 159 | 171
